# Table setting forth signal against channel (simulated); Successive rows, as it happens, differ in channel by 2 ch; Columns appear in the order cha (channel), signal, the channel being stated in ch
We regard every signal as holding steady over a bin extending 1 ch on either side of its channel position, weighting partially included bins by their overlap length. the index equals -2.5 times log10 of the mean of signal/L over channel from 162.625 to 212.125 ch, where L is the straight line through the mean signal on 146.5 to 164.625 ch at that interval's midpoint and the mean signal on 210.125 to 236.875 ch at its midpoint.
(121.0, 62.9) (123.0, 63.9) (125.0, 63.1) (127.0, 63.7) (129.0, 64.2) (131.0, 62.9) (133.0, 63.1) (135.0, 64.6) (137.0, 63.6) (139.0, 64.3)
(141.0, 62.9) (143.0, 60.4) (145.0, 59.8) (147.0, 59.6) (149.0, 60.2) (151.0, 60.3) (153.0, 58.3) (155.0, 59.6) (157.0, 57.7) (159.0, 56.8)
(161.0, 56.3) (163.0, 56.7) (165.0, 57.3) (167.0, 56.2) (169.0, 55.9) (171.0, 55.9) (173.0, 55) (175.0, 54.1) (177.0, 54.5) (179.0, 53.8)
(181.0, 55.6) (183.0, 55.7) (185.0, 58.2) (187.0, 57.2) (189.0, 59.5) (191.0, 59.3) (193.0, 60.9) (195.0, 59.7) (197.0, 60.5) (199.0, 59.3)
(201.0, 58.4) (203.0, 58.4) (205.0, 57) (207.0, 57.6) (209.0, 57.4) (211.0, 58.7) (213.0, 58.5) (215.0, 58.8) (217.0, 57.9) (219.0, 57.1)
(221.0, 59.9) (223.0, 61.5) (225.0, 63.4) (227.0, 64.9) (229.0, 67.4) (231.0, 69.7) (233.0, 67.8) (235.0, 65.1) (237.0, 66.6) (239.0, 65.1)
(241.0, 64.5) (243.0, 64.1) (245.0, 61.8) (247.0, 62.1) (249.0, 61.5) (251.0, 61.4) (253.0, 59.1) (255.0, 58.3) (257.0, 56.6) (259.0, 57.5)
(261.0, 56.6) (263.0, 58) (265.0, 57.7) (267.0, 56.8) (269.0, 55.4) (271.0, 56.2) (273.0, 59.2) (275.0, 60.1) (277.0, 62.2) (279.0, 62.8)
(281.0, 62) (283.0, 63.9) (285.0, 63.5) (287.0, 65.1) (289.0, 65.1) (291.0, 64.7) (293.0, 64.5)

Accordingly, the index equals 0.055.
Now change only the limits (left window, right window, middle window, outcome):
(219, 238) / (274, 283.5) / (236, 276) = 0.06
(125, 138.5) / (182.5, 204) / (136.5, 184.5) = 0.07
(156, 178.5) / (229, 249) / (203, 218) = 0.06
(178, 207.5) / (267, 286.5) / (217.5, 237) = -0.09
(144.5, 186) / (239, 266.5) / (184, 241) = -0.04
